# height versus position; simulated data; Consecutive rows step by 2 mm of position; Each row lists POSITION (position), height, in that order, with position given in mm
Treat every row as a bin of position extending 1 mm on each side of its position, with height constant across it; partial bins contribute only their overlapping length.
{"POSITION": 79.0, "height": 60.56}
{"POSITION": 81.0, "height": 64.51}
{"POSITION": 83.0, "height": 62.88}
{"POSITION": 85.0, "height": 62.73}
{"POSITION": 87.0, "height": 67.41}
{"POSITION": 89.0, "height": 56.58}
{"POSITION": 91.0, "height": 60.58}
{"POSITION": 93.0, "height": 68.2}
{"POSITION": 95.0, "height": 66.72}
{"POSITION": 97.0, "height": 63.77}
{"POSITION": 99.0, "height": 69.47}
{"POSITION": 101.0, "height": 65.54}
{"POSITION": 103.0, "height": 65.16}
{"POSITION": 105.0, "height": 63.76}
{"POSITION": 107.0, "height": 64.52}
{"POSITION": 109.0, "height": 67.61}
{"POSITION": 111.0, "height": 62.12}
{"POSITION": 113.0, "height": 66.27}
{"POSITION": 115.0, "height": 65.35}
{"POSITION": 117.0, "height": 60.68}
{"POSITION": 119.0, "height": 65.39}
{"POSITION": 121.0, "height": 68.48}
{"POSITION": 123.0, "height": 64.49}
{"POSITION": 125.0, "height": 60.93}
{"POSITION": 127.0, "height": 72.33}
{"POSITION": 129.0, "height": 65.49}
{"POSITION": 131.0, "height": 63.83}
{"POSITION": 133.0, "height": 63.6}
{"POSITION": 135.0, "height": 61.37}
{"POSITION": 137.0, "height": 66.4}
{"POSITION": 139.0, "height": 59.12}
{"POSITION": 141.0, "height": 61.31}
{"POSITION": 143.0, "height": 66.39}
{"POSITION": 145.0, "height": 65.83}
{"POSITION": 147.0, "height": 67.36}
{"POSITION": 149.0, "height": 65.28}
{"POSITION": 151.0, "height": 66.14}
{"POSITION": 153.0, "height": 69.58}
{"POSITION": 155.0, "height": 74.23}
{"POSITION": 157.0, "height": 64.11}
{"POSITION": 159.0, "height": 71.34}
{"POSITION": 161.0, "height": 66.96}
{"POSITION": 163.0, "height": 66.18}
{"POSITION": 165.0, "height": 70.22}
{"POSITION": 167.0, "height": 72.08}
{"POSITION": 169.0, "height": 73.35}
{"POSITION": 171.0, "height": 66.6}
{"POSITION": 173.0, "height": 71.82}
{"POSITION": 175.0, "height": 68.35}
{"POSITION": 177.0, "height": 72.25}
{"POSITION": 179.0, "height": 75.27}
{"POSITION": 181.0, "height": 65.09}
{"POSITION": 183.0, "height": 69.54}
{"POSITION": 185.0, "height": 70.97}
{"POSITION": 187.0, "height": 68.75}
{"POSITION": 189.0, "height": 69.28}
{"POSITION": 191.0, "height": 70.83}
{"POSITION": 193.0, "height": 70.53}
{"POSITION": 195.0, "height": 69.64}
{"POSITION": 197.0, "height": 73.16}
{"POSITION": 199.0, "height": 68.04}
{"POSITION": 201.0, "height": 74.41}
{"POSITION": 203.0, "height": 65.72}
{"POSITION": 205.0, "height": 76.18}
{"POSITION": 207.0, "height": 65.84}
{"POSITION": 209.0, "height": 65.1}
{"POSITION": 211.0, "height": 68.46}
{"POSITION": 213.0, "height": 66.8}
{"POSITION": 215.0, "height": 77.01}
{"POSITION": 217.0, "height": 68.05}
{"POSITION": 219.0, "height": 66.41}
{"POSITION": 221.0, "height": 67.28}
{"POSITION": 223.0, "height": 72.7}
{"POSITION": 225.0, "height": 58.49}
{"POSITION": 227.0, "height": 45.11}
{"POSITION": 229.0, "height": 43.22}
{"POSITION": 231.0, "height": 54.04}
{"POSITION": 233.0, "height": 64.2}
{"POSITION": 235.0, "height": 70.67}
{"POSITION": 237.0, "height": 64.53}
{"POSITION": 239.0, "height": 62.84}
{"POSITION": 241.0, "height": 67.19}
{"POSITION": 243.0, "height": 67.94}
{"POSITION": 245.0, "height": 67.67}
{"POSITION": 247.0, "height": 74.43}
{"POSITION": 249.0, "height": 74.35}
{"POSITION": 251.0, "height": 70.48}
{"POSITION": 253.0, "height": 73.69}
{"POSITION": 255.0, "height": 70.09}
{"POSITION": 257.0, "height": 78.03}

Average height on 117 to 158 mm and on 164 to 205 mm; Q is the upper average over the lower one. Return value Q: 1.08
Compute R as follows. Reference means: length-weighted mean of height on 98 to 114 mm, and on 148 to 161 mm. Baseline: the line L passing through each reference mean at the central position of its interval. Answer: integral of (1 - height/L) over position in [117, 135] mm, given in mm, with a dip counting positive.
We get 0.4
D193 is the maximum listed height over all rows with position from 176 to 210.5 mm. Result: 76.18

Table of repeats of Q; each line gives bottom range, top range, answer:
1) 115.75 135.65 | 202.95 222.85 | 1.07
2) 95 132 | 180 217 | 1.07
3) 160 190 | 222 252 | 0.92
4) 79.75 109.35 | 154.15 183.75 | 1.08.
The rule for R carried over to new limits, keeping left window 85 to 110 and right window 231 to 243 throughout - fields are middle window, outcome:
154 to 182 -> -2.10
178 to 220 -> -3.07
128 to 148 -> 0.26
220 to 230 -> 1.18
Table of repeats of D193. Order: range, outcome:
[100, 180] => 75.27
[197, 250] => 77.01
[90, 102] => 69.47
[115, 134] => 72.33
